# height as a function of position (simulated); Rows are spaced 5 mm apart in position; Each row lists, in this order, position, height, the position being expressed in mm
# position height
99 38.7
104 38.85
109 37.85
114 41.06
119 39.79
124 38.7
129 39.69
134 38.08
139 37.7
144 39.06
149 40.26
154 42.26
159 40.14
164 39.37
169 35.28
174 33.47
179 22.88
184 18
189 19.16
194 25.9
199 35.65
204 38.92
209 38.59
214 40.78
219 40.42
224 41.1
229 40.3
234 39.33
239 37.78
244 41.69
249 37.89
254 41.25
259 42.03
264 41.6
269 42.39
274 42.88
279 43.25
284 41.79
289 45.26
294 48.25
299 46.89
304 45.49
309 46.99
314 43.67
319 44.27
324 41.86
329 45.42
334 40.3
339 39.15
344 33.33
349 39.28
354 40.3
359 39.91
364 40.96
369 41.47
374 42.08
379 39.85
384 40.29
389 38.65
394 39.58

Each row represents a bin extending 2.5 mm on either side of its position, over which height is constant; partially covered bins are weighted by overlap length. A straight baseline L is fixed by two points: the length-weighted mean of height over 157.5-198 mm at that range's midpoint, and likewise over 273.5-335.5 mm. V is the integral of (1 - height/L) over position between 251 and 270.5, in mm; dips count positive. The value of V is -1.2 mm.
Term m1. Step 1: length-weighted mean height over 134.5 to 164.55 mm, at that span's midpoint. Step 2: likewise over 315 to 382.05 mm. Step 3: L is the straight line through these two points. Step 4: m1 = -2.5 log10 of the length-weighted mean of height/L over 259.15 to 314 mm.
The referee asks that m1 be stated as -0.10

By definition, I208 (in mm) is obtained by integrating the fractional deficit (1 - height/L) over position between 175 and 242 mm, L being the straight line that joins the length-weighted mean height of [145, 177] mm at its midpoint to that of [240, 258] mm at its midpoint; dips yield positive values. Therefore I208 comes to 9.5 mm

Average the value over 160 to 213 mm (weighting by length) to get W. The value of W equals 31.3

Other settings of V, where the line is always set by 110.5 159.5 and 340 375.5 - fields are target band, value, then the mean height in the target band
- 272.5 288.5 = -1.37 mm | 43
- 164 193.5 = 9.45 mm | 26.9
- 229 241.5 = 0.21 mm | 38.9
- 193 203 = 1.73 mm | 32.7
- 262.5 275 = -0.86 mm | 42.3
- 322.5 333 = -1.01 mm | 43.3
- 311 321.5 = -1.21 mm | 44.1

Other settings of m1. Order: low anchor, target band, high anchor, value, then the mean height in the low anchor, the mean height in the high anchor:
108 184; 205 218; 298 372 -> -0.027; 37.1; 41.9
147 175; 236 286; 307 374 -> -0.029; 38.7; 41.3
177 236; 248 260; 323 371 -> -0.136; 33.5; 40.1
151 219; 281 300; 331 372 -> -0.214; 33.4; 39.4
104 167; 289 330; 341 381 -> -0.147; 39.4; 39.6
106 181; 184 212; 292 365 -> 0.270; 37.8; 42.4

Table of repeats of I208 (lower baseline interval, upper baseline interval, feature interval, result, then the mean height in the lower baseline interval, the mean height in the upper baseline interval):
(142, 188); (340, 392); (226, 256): -3.0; 34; 39.6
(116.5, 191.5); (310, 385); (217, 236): -1.6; 34.9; 40.9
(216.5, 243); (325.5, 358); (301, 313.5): -1.9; 39.9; 39.7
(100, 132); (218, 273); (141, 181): 3.0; 39.3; 40.6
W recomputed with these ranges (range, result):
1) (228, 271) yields 40.5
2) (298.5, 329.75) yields 44.8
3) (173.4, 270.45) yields 35.9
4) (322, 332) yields 43.6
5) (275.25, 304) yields 45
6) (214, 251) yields 39.9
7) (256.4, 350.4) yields 42.9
